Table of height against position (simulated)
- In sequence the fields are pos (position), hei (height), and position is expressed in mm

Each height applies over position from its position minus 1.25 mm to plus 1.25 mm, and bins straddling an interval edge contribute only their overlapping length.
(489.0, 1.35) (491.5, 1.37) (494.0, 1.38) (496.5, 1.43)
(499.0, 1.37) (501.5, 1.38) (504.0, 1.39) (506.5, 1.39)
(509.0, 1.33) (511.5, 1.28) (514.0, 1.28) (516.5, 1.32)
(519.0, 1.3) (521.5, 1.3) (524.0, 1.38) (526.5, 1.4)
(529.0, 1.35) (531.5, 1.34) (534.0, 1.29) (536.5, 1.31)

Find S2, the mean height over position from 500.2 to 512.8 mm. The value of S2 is 1.35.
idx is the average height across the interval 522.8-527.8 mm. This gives 1.39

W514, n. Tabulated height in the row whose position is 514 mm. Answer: 1.28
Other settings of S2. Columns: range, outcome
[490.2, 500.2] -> 1.39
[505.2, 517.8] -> 1.32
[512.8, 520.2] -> 1.3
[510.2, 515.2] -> 1.28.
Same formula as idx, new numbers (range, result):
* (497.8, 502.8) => 1.38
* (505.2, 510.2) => 1.36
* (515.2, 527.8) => 1.34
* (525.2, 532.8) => 1.36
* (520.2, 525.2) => 1.34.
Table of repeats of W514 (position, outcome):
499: 1.37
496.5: 1.43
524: 1.38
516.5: 1.32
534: 1.29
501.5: 1.38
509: 1.33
